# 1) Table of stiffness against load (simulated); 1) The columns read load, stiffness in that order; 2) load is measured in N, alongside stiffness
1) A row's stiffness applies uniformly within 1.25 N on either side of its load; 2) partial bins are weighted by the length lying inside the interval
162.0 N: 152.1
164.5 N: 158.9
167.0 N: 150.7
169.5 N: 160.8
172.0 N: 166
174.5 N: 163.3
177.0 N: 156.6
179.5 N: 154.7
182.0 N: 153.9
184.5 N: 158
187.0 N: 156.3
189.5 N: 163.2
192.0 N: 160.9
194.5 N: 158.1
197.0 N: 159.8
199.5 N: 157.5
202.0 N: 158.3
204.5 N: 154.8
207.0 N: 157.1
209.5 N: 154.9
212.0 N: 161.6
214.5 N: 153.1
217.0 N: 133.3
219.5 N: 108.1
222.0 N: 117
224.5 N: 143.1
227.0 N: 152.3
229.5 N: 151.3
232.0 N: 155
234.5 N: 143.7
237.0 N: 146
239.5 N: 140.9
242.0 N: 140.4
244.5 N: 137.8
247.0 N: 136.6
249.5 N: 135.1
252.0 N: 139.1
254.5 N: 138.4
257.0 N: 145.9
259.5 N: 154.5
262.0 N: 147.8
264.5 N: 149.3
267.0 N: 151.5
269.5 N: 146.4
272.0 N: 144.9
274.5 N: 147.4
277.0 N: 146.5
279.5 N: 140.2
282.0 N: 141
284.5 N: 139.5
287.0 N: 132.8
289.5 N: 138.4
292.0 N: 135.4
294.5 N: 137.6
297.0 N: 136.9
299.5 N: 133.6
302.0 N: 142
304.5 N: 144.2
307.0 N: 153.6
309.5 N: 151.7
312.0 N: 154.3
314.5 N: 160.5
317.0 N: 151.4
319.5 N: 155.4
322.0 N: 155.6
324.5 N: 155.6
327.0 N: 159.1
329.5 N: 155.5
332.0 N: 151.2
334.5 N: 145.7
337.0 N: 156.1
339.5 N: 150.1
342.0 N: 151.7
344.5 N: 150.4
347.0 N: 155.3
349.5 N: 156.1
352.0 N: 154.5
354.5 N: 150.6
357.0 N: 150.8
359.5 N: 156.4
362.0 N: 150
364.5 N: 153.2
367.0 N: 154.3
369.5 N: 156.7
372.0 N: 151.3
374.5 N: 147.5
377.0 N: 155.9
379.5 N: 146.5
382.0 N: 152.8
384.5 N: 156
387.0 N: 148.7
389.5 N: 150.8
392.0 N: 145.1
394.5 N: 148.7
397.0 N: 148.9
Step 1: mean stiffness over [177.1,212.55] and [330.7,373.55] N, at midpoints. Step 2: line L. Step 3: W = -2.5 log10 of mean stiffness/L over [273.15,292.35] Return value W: 0.11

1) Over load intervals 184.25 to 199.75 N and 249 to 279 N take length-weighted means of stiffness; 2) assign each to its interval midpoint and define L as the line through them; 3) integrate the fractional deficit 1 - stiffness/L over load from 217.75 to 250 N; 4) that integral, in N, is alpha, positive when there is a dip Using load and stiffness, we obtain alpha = 2.6 N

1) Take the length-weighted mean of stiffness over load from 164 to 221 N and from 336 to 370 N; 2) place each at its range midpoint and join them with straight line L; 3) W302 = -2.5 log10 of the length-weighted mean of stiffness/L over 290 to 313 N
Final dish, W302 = 0.08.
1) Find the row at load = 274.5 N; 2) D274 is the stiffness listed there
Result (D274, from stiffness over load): 147.4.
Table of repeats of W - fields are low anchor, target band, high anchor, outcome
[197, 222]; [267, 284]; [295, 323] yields 0.03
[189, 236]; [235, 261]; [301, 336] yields 0.07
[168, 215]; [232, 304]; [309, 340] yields 0.10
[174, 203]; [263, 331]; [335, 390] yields 0.06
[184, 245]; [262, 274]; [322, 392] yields 0.02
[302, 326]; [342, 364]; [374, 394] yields -0.01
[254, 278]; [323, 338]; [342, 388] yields -0.02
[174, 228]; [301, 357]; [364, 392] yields -0.01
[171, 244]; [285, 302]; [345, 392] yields 0.12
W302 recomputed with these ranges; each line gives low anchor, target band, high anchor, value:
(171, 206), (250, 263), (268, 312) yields 0.02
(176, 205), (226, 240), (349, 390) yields 0.06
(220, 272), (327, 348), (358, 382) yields -0.02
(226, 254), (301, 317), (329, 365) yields -0.01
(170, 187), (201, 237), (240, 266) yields 0.03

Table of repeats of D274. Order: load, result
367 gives 154.3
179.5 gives 154.7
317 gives 151.4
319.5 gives 155.4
